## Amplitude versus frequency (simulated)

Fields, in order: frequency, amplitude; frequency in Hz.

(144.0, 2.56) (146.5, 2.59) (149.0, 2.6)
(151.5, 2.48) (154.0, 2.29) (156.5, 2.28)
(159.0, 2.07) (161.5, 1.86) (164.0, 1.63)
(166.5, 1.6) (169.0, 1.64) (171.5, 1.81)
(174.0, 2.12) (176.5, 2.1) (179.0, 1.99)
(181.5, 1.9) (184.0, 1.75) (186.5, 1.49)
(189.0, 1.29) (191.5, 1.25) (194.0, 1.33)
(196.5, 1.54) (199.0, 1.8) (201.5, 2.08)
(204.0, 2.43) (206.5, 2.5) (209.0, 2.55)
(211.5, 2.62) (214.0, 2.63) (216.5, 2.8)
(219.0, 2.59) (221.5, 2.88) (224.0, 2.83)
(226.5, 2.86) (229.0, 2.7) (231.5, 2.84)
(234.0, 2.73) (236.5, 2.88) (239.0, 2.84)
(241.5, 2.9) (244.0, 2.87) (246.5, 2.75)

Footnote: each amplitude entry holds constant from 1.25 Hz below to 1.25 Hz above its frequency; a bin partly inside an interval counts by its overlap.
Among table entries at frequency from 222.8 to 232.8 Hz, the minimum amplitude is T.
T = 2.7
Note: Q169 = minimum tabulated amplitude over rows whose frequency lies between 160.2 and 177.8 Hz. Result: 1.6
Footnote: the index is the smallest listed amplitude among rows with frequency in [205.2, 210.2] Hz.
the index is 2.5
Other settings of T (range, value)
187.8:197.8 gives 1.25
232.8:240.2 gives 2.73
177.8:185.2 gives 1.75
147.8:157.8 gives 2.28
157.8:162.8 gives 1.86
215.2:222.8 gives 2.59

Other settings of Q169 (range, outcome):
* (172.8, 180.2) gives 1.99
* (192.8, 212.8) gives 1.33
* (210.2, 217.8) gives 2.62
